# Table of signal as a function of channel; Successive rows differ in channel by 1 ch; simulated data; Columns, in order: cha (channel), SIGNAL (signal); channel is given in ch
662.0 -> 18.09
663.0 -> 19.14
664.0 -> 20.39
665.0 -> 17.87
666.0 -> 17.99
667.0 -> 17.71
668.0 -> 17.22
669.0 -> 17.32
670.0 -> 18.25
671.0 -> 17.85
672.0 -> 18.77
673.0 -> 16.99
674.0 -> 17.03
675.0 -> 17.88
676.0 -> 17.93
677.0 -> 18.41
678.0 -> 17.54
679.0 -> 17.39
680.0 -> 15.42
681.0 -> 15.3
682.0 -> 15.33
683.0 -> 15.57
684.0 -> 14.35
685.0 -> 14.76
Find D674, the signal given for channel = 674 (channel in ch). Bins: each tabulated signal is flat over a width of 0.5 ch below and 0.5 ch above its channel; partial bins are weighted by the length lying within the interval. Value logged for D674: 17.03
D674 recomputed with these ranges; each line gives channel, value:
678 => 17.54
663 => 19.14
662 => 18.09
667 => 17.71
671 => 17.85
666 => 17.99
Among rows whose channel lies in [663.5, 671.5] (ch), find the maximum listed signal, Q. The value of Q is 20.39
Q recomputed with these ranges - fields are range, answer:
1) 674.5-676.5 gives 17.93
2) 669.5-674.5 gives 18.77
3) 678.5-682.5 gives 17.39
